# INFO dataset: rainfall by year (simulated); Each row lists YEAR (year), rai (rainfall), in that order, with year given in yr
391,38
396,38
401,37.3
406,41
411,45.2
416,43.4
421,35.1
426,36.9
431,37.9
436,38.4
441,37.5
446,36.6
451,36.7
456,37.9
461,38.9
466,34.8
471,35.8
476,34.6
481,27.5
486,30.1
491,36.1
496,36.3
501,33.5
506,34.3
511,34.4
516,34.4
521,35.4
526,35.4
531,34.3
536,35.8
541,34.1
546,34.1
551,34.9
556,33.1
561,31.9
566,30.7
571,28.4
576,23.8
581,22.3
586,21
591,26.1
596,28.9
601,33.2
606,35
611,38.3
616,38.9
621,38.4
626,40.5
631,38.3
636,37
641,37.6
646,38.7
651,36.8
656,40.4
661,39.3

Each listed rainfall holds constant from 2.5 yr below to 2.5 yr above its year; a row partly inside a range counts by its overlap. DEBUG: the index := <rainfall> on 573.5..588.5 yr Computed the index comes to 22.4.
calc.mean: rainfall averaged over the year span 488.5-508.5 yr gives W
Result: 35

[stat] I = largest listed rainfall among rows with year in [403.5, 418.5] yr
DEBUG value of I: 45.2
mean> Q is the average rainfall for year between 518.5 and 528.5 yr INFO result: 35.4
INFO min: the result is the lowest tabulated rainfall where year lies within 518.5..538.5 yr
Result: 34.3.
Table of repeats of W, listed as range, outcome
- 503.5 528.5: 34.8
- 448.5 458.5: 37.3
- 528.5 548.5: 34.6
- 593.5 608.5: 32.4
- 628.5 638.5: 37.6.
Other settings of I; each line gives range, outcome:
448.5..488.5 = 38.9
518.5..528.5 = 35.4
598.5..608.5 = 35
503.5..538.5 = 35.8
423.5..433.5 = 37.9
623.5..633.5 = 40.5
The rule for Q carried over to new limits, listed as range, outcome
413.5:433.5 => 38.3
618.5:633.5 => 39.1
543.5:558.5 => 34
